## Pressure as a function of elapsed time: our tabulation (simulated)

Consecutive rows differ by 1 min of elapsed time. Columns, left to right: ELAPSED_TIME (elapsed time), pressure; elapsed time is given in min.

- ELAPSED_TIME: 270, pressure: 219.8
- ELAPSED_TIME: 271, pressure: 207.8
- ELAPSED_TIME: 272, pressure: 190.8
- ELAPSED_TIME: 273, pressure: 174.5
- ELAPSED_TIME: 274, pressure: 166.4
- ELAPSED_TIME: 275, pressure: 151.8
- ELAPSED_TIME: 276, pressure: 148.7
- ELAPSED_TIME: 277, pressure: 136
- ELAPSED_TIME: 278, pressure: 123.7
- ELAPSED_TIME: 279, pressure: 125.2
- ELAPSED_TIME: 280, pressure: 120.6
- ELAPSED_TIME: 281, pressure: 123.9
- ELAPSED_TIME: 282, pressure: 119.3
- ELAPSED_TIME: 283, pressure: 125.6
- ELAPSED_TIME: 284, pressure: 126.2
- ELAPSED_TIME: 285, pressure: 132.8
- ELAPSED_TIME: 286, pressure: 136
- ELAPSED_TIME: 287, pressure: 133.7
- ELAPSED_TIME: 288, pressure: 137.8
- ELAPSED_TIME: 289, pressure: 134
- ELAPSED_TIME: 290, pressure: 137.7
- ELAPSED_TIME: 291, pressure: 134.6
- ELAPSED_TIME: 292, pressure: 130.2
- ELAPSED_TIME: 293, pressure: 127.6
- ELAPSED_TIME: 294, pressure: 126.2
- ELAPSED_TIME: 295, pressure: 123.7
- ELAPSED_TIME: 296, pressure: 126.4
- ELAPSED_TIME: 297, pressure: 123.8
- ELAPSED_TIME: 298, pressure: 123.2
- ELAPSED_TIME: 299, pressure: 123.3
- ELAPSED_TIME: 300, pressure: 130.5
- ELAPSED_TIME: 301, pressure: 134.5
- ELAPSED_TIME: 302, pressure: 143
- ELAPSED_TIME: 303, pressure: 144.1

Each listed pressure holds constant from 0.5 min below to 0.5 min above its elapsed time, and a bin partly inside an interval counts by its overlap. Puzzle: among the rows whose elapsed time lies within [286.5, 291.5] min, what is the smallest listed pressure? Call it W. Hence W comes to 133.7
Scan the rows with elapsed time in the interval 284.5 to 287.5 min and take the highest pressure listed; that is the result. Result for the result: 136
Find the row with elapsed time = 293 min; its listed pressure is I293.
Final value 127.6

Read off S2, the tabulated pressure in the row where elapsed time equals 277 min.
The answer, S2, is 136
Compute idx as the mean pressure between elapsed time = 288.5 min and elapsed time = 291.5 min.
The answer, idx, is 135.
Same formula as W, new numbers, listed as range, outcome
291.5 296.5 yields 123.7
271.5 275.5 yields 151.8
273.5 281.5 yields 120.6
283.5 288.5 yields 126.2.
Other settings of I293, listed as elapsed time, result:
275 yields 151.8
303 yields 144.1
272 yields 190.8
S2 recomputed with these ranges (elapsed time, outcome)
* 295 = 123.7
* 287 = 133.7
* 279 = 125.2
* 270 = 219.8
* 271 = 207.8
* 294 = 126.2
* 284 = 126.2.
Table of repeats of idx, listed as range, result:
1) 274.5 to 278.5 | 140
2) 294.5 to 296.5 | 125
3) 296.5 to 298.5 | 124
